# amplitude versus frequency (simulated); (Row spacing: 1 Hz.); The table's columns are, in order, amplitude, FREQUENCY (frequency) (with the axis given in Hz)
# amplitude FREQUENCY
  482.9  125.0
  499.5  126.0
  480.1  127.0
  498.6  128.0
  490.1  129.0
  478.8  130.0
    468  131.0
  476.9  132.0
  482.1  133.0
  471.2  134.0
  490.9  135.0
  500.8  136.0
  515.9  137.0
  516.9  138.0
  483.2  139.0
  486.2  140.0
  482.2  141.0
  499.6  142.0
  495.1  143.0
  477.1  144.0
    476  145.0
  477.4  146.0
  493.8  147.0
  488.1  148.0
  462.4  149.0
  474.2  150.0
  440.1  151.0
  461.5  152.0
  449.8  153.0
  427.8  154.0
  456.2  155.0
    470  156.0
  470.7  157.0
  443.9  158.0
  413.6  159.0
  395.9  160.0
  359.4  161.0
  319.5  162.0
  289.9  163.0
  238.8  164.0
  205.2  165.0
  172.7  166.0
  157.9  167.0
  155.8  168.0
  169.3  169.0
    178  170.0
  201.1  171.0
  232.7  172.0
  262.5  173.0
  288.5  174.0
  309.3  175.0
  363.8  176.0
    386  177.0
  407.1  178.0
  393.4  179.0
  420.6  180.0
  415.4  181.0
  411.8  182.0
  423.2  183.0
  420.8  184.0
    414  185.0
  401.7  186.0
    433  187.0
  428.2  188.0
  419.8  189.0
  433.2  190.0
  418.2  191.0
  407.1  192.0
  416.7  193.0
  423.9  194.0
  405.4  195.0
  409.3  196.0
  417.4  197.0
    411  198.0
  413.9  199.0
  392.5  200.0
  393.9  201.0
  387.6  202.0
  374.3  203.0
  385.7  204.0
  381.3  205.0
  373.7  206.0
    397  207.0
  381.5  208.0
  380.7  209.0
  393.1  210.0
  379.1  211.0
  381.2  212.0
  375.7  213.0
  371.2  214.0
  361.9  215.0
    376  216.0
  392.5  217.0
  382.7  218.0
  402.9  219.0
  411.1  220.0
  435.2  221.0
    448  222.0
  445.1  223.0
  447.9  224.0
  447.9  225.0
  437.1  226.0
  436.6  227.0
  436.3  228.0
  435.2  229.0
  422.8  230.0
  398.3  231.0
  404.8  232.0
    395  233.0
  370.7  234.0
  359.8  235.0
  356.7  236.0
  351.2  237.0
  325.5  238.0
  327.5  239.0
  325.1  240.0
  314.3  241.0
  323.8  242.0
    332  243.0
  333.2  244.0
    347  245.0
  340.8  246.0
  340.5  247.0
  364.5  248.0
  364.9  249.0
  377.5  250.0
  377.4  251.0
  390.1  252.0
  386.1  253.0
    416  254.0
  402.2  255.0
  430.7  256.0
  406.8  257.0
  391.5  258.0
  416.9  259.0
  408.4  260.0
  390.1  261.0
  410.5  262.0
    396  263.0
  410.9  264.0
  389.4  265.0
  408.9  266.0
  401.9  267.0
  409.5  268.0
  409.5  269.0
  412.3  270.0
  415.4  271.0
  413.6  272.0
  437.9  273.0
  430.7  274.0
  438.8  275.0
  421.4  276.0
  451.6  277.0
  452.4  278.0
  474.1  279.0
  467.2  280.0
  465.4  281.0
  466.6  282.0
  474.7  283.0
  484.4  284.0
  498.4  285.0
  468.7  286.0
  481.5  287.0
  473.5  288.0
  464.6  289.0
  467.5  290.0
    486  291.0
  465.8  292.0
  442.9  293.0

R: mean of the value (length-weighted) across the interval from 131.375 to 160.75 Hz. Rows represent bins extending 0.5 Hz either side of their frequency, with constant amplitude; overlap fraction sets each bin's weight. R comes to 471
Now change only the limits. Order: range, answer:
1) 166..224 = 372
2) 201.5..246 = 385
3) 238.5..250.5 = 341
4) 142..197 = 380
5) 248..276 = 405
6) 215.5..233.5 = 420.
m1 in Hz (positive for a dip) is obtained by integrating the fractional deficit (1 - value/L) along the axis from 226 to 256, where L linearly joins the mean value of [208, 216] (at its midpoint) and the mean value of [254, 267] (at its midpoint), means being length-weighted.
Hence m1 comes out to 1.6 Hz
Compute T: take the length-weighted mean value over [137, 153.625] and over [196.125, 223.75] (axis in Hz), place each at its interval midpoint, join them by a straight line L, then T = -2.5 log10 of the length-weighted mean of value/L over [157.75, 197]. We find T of 0.25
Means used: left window 480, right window 395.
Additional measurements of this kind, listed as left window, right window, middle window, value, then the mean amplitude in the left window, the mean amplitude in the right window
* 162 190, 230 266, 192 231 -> -0.165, 321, 375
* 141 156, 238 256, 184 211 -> 0.029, 470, 358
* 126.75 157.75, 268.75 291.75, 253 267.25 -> 0.135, 478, 455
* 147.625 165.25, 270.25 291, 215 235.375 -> 0.054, 406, 458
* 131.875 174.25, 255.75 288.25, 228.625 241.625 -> 0.148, 393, 433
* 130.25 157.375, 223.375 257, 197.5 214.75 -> 0.077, 478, 380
